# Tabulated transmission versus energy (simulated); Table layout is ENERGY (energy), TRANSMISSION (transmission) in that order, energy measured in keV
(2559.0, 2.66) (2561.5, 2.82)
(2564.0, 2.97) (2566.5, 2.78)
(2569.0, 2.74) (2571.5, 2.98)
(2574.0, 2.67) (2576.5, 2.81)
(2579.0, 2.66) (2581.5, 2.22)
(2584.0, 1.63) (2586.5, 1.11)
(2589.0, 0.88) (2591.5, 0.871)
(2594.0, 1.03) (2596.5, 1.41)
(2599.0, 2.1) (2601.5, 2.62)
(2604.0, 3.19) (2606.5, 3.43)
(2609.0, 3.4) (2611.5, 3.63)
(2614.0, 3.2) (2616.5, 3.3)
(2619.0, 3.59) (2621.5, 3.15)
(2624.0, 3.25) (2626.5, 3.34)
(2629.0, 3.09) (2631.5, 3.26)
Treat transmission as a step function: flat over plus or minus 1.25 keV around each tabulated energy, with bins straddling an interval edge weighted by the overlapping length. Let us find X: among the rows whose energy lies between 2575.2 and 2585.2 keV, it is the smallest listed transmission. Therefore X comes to 1.63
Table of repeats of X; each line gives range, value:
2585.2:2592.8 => 0.871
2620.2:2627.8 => 3.15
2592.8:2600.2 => 1.03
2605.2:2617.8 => 3.2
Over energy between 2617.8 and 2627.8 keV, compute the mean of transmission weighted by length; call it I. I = 3.33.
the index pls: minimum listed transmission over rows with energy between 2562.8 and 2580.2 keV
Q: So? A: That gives 2.66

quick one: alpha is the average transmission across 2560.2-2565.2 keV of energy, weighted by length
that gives 2.89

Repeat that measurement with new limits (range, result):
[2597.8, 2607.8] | 2.84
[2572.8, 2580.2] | 2.71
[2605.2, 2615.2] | 3.41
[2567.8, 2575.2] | 2.8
